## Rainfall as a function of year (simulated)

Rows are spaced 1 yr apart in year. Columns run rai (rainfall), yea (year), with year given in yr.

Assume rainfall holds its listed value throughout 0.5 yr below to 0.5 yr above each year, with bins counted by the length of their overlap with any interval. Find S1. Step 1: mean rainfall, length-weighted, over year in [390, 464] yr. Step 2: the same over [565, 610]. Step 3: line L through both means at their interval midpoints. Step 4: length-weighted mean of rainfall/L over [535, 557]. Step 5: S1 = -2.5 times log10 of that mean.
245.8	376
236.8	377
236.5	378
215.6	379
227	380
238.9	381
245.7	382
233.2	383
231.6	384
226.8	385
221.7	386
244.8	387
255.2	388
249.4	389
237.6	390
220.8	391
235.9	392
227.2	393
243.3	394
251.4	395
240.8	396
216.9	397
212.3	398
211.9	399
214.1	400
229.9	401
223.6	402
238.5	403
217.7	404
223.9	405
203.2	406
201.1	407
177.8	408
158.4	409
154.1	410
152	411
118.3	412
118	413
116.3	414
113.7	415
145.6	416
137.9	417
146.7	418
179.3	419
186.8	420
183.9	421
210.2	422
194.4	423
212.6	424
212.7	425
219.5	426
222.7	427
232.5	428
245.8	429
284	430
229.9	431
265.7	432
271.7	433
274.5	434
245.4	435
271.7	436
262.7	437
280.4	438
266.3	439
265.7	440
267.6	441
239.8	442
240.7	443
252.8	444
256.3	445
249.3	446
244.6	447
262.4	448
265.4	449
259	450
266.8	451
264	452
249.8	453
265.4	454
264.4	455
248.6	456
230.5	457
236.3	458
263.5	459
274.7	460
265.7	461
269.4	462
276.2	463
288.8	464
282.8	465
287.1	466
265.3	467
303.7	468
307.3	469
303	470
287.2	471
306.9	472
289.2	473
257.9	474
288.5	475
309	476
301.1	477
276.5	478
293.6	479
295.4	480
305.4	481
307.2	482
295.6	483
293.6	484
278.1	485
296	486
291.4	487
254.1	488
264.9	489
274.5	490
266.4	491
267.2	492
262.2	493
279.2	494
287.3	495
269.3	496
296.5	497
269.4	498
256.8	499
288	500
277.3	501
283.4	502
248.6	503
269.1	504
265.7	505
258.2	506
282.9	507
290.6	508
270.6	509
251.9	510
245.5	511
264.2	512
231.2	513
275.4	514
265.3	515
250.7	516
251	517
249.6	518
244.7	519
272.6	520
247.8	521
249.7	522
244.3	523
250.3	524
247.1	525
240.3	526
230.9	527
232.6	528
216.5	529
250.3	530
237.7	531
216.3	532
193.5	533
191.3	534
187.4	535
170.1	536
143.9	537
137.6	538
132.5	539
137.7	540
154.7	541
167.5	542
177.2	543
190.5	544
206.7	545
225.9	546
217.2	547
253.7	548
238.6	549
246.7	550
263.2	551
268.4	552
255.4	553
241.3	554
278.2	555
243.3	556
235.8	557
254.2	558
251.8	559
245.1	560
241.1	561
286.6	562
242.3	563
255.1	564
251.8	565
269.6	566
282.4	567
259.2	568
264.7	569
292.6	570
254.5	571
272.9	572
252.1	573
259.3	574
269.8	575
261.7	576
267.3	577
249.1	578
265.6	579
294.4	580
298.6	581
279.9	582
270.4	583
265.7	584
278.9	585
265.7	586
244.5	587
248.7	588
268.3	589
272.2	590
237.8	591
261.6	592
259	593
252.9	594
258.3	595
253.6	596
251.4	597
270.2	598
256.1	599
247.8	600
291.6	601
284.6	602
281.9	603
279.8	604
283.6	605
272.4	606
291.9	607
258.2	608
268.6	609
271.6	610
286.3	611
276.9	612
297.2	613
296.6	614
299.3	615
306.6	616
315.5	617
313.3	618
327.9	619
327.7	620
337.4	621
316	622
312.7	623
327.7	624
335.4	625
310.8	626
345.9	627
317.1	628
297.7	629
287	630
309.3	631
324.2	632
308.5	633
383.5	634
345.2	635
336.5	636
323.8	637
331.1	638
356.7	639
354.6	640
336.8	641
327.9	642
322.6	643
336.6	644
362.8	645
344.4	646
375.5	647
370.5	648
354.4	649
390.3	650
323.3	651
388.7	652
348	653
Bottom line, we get 0.23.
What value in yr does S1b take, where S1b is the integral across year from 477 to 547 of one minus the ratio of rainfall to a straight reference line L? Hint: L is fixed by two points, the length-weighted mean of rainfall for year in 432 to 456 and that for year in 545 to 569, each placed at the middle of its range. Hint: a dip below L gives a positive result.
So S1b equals 2.4 yr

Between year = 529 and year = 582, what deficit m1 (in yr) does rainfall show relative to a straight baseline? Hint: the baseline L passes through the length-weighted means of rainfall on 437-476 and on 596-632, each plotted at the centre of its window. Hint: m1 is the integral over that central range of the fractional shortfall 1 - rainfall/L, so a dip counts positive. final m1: 9.5 yr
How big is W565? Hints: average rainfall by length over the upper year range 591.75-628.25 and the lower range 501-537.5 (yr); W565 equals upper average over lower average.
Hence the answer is 1.20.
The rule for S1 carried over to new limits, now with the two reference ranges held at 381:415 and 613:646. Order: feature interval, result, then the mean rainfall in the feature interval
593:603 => 0.176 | 264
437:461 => -0.098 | 257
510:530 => 0.095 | 248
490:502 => -0.065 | 275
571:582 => 0.116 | 269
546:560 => 0.157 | 249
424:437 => -0.097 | 247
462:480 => -0.174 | 289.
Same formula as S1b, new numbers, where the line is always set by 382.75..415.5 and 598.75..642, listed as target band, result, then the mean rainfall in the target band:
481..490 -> -1.44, 286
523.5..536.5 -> 2.25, 220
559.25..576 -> 1.28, 262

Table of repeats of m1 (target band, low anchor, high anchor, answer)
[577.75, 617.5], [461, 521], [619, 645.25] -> 5.5 yr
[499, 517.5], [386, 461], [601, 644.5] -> -0.2 yr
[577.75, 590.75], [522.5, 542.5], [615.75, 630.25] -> -0.1 yr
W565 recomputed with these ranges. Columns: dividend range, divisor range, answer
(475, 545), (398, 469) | 1.08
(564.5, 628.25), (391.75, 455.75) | 1.26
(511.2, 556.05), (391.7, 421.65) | 1.19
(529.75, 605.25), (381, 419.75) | 1.21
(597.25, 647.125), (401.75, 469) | 1.35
